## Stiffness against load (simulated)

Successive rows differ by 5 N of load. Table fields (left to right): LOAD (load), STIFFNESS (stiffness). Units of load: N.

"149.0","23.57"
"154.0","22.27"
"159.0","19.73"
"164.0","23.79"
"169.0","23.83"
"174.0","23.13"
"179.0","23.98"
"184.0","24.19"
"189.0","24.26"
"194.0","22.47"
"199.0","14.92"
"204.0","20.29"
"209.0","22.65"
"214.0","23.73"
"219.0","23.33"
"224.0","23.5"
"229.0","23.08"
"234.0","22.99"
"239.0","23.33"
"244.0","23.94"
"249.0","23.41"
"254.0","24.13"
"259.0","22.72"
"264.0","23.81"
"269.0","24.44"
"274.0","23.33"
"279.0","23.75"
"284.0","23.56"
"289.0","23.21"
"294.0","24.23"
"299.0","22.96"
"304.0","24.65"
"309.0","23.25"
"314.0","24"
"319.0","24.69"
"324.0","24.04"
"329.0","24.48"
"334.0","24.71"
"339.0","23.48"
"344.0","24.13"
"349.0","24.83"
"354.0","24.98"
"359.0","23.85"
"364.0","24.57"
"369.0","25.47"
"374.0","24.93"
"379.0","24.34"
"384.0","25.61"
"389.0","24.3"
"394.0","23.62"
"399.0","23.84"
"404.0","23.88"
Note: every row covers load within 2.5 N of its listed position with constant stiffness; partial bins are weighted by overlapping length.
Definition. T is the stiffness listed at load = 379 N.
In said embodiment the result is 24.34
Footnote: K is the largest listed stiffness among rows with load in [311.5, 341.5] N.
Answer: 24.71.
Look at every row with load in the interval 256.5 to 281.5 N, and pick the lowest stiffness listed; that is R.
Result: 22.72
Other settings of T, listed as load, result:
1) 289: 23.21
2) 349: 24.83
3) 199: 14.92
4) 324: 24.04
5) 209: 22.65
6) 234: 22.99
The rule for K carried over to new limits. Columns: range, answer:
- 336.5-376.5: 25.47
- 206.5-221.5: 23.73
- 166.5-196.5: 24.26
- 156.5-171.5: 23.83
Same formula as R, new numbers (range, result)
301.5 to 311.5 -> 23.25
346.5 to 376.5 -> 23.85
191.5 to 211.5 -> 14.92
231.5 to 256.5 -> 22.99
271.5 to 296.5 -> 23.21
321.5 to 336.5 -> 24.04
